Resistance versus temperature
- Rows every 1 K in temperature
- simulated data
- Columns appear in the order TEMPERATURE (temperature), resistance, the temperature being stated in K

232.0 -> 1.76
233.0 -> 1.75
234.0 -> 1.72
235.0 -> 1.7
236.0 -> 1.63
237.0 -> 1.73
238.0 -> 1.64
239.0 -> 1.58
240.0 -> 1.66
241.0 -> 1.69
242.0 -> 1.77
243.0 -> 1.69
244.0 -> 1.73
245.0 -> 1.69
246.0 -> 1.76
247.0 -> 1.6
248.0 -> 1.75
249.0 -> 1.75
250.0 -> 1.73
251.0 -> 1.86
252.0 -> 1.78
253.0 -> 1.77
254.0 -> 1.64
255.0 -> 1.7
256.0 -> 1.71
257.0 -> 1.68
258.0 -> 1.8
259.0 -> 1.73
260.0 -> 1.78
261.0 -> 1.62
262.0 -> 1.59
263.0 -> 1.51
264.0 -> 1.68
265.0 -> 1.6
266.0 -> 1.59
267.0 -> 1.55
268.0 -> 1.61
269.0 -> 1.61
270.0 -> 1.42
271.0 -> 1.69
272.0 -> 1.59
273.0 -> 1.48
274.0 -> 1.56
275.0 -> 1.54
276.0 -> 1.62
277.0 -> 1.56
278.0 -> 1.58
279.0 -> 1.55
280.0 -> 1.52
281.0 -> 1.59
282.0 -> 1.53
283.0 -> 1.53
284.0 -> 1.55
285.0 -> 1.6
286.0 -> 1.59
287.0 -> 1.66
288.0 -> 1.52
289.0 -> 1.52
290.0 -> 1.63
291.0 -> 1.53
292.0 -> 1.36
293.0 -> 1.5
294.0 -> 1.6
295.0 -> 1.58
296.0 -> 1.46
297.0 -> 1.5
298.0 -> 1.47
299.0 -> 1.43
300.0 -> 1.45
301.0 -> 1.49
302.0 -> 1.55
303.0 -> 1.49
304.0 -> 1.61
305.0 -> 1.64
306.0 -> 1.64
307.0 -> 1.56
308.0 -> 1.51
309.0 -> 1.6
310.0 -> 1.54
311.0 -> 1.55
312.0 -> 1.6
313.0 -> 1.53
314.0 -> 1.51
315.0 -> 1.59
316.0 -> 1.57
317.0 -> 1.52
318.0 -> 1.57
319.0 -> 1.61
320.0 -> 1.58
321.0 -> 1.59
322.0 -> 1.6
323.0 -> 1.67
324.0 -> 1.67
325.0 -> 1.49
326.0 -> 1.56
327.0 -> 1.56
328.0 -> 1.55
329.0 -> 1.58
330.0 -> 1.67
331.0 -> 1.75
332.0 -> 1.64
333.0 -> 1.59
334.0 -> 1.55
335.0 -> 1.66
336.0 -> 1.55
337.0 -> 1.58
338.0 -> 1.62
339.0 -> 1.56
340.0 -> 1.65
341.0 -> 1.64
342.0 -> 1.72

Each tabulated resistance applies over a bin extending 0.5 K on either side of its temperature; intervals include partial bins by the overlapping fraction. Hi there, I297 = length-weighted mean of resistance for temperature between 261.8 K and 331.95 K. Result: 1.56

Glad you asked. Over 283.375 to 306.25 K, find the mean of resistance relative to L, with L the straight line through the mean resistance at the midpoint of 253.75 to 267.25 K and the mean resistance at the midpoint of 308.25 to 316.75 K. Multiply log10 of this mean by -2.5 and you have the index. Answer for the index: 0.039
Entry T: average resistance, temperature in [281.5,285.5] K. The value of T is 1.55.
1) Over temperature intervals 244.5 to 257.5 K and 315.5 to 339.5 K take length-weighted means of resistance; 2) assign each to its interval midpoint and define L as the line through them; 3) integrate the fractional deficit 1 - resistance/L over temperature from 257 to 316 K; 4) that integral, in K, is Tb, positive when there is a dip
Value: 3.5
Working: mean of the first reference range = 1.72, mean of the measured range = 1.57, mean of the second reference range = 1.6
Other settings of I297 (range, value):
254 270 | 1.64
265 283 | 1.56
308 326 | 1.57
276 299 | 1.54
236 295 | 1.63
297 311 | 1.54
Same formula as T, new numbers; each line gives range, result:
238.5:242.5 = 1.67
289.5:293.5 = 1.51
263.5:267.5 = 1.6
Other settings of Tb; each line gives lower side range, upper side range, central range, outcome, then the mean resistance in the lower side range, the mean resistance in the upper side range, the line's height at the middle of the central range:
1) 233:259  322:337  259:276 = 0.9 K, 1.71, 1.61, 1.68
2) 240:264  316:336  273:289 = 1.0 K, 1.71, 1.6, 1.67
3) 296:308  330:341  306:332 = -0.2 K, 1.53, 1.62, 1.57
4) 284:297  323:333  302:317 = 0.1 K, 1.54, 1.61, 1.58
